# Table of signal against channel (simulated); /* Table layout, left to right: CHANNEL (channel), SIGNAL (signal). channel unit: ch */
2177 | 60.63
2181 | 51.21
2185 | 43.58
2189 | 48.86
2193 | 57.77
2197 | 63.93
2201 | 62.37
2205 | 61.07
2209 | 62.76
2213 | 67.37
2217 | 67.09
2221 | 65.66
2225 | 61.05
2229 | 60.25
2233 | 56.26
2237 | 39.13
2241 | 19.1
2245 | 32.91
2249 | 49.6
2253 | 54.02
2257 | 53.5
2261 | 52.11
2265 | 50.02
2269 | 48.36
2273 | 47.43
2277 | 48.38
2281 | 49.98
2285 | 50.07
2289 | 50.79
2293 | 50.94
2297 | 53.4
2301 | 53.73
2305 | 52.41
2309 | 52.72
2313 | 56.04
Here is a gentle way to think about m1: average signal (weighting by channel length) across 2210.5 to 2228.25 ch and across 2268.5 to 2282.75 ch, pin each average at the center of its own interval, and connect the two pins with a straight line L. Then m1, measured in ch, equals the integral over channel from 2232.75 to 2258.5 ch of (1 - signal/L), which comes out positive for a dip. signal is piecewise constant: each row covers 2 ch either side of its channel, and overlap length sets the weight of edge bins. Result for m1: 6.5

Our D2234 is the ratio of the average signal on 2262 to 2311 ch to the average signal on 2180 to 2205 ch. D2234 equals 0.9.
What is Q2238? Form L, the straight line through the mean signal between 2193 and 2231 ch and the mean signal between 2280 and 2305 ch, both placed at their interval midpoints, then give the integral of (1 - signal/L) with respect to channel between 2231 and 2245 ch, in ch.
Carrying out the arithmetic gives 5.2 ch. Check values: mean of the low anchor 63.2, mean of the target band 37.4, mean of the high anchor 51.6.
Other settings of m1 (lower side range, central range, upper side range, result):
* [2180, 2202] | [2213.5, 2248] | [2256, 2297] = 1.1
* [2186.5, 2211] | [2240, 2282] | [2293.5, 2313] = 6.8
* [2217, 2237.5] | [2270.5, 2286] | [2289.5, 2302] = 1.5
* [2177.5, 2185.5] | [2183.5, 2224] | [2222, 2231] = -3.1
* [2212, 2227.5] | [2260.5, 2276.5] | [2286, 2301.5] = 2.1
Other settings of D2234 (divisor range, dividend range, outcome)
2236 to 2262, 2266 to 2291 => 1.15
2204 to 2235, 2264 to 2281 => 0.78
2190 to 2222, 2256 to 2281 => 0.79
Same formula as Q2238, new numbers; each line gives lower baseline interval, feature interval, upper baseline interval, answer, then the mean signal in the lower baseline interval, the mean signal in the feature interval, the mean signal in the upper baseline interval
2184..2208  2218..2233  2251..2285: -2.1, 57.1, 61.8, 50.5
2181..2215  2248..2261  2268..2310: 0.2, 58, 52.5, 50.8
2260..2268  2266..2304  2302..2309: 0.9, 50.6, 50.4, 52.7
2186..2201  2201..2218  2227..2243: -4.1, 56.7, 64.2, 43.7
